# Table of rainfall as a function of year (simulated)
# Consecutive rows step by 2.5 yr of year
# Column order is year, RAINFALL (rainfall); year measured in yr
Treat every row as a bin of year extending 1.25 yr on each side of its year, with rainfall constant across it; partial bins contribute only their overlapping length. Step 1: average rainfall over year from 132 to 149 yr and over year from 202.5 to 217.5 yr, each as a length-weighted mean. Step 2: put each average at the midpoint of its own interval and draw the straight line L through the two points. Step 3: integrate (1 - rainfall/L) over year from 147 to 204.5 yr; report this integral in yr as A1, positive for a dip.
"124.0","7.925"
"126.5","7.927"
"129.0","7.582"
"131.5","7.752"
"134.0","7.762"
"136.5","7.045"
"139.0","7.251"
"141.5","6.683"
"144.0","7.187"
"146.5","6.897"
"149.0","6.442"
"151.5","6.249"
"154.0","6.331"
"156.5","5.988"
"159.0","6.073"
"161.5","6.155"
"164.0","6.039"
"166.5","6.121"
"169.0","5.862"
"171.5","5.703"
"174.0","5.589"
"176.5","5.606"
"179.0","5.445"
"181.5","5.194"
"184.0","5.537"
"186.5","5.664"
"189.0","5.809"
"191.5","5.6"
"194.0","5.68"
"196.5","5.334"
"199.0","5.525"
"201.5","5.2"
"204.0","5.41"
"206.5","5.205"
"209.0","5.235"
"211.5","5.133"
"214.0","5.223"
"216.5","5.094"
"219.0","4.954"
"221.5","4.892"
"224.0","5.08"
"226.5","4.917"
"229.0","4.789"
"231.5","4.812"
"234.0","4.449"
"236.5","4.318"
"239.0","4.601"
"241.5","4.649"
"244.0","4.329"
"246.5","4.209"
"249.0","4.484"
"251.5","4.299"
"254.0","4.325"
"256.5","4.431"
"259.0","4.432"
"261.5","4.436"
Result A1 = 3.37 yr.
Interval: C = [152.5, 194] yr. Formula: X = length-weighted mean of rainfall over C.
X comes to 5.79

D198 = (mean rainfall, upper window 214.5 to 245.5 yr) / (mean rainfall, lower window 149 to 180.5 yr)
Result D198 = 0.80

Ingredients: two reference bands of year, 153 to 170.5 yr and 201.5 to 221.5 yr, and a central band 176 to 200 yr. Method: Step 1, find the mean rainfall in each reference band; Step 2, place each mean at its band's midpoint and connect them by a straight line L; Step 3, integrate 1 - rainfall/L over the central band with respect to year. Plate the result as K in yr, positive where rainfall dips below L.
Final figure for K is 0.2 yr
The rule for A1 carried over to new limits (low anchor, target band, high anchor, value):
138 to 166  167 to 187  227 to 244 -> 1.1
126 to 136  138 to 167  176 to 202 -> 1.8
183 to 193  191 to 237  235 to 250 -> -0.3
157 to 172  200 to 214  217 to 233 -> 0.0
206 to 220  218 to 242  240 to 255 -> 0.1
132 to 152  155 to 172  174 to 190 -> 0.6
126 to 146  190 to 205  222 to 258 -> 0.6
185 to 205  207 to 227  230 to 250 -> -0.2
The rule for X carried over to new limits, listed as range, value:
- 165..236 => 5.32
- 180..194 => 5.57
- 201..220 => 5.18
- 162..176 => 5.86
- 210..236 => 4.92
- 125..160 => 6.95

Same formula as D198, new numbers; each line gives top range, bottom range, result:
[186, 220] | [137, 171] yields 0.84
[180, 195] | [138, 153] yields 0.82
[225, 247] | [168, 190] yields 0.82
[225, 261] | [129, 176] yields 0.69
